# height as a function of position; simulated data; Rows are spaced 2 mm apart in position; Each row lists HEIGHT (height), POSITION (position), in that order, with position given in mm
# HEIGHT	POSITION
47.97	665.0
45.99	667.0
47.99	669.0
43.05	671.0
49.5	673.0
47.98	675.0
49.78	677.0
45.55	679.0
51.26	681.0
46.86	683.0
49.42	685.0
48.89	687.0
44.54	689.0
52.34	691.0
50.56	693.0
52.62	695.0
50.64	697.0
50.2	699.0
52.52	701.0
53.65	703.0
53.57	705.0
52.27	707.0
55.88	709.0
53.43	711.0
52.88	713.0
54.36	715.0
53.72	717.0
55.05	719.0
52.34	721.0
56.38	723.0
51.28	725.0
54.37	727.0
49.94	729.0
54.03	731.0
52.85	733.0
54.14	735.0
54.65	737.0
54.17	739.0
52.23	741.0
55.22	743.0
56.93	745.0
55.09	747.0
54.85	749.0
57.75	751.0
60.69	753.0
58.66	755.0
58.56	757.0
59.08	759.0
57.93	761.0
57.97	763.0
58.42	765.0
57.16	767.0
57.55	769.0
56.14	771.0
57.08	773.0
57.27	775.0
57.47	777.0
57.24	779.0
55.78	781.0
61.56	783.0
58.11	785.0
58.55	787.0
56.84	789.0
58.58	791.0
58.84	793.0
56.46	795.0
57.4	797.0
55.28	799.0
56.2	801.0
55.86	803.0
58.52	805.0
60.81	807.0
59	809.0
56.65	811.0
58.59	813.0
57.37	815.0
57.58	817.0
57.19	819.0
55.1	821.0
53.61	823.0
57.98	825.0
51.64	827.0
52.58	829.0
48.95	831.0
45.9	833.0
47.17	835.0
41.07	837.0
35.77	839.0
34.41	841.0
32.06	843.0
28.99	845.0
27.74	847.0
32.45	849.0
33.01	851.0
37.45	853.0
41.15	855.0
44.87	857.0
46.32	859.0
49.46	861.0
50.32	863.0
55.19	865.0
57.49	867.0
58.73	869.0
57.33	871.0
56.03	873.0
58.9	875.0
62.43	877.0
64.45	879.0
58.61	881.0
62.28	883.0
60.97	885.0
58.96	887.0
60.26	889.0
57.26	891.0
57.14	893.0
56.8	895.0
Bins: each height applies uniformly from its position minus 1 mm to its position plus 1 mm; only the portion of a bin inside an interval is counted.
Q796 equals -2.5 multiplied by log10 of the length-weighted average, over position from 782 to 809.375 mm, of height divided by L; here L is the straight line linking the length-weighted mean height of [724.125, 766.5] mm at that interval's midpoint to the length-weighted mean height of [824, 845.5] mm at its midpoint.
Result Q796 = -0.19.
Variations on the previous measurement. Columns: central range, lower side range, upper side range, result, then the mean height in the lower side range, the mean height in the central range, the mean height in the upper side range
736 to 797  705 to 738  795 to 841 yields -0.07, 53.6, 57.2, 53.3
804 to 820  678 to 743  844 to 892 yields -0.14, 52.1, 58.2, 50.9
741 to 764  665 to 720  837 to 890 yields -0.15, 50.5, 57.3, 48.5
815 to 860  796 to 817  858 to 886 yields 0.29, 57.6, 44.1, 57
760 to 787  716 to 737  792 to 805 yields -0.04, 53.5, 57.7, 56.8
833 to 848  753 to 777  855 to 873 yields 0.43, 57.9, 36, 52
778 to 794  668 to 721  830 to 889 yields -0.18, 50.7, 58.2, 48.1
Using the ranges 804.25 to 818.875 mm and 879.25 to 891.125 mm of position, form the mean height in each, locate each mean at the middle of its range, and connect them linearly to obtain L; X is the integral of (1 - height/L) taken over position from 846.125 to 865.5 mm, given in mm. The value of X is 5.8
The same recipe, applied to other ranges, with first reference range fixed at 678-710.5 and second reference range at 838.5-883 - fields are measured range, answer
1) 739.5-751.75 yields -1.41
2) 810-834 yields -3.29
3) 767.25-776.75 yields -1.57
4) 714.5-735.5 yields -1.44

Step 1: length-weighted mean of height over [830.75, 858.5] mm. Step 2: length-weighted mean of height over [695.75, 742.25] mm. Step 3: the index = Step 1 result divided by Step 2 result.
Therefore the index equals 0.71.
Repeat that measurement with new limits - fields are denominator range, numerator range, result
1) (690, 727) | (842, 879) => 0.88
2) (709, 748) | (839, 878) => 0.84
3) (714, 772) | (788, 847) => 0.93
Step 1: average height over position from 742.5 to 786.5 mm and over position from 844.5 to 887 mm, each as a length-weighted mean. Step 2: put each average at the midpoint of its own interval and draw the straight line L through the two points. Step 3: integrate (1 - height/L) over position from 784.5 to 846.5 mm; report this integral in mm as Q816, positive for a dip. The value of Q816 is 2.2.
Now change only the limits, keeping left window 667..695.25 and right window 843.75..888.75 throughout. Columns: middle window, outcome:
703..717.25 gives -1.5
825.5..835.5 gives 0.0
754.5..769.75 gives -2.8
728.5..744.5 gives -1.5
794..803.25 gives -1.3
